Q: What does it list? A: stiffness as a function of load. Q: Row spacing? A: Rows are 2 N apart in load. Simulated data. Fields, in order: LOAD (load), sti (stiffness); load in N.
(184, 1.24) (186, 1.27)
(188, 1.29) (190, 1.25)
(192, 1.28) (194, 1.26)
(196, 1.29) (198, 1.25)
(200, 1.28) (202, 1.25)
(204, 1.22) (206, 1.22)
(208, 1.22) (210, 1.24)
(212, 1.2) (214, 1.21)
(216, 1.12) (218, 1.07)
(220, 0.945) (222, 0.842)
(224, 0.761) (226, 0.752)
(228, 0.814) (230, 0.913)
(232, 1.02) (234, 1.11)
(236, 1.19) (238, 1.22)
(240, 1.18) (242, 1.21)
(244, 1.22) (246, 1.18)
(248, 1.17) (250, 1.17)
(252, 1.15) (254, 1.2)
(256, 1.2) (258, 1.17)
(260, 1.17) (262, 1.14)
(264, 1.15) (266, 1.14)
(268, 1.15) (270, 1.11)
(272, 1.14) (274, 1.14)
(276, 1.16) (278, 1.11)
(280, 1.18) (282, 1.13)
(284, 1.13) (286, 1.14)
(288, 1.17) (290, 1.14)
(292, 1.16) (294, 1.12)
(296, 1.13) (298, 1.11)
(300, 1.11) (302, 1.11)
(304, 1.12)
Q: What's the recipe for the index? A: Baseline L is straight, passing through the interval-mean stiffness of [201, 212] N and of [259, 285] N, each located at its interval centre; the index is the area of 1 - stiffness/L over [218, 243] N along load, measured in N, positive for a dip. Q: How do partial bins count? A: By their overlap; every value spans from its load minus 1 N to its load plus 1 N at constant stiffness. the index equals 4.09 N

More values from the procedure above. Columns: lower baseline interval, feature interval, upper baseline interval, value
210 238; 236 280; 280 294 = -3.4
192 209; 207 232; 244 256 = 4.4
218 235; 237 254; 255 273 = -2.6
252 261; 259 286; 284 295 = 0.5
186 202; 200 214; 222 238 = -0.9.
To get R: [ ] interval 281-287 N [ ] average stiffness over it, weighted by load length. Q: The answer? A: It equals 1.13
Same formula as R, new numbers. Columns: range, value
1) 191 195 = 1.27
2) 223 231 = 0.81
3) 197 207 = 1.24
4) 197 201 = 1.27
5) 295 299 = 1.12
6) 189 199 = 1.27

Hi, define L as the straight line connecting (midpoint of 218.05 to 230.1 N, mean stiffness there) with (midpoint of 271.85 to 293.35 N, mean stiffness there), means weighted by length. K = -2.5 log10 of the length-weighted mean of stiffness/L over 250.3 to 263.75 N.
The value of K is -0.15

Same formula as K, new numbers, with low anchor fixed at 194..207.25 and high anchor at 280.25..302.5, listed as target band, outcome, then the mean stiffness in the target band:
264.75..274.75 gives 0.024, 1.14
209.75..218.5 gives 0.061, 1.17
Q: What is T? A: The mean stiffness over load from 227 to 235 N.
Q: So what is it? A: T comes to 0.964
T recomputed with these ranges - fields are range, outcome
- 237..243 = 1.2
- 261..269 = 1.15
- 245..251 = 1.17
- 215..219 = 1.1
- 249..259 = 1.18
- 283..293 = 1.15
